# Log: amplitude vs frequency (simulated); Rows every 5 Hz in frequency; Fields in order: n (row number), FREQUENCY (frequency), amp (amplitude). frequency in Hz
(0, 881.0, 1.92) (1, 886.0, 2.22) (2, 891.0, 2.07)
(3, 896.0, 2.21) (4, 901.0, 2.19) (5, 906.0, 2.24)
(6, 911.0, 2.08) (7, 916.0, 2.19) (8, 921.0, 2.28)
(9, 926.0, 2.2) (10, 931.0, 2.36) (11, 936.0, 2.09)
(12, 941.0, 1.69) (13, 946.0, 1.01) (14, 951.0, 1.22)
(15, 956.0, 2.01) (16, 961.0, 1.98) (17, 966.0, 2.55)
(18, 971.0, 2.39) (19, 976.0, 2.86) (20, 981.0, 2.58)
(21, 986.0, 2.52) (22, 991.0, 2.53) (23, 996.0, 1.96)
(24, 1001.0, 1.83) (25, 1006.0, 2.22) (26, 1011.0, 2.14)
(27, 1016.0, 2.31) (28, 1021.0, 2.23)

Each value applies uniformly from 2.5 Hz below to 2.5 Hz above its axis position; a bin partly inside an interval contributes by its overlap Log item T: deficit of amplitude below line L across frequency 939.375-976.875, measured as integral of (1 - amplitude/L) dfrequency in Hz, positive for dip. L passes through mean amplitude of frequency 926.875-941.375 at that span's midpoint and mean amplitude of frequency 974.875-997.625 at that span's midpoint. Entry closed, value 6.1 Hz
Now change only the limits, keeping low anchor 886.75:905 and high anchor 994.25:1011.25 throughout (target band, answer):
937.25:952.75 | 5.4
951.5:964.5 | 1.0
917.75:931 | -0.8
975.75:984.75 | -2.6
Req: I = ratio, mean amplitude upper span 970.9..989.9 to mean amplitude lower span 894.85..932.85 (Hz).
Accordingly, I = 1.18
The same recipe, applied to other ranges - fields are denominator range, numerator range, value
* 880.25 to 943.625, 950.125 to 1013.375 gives 1.05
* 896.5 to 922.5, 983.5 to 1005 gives 1.01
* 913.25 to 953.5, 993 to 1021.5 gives 1.12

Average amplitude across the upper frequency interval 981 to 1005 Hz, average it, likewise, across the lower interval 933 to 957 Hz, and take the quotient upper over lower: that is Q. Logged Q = 1.41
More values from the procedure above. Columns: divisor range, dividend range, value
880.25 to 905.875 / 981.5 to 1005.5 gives 1.04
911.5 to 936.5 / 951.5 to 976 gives 1.00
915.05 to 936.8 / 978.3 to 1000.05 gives 1.06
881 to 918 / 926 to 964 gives 0.84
